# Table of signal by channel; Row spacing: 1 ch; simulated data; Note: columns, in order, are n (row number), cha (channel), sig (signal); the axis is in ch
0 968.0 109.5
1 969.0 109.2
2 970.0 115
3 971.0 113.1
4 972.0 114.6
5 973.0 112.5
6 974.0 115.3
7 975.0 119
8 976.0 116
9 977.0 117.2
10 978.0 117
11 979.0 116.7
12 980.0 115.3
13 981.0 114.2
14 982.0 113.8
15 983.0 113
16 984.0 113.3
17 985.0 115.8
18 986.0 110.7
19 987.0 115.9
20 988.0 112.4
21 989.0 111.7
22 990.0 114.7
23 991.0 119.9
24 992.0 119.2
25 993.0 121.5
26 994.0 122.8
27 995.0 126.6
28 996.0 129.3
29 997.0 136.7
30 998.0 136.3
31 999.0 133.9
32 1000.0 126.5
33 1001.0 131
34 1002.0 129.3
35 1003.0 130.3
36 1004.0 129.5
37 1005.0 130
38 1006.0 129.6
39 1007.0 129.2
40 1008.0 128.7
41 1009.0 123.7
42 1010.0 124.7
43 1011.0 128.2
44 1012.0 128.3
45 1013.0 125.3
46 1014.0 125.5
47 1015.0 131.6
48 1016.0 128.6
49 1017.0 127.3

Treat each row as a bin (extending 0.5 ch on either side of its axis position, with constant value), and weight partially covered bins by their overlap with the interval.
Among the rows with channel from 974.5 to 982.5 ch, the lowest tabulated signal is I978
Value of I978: 113.8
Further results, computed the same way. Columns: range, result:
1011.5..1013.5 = 125.3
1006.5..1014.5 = 123.7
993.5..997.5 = 122.8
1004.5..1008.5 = 128.7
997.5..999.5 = 133.9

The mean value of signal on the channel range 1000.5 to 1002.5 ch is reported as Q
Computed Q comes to 130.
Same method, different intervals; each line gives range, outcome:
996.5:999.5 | 136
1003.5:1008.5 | 129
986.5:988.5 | 114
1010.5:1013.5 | 127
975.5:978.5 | 117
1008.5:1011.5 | 126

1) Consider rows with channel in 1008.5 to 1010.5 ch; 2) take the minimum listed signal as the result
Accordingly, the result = 123.7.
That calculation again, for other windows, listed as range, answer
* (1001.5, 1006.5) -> 129.3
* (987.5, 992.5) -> 111.7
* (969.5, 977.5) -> 112.5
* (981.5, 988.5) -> 110.7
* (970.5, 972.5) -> 113.1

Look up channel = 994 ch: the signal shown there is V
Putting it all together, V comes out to 122.8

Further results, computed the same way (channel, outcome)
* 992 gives 119.2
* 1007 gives 129.2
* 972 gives 114.6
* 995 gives 126.6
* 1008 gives 128.7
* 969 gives 109.2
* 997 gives 136.7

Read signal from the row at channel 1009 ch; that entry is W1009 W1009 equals 123.7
